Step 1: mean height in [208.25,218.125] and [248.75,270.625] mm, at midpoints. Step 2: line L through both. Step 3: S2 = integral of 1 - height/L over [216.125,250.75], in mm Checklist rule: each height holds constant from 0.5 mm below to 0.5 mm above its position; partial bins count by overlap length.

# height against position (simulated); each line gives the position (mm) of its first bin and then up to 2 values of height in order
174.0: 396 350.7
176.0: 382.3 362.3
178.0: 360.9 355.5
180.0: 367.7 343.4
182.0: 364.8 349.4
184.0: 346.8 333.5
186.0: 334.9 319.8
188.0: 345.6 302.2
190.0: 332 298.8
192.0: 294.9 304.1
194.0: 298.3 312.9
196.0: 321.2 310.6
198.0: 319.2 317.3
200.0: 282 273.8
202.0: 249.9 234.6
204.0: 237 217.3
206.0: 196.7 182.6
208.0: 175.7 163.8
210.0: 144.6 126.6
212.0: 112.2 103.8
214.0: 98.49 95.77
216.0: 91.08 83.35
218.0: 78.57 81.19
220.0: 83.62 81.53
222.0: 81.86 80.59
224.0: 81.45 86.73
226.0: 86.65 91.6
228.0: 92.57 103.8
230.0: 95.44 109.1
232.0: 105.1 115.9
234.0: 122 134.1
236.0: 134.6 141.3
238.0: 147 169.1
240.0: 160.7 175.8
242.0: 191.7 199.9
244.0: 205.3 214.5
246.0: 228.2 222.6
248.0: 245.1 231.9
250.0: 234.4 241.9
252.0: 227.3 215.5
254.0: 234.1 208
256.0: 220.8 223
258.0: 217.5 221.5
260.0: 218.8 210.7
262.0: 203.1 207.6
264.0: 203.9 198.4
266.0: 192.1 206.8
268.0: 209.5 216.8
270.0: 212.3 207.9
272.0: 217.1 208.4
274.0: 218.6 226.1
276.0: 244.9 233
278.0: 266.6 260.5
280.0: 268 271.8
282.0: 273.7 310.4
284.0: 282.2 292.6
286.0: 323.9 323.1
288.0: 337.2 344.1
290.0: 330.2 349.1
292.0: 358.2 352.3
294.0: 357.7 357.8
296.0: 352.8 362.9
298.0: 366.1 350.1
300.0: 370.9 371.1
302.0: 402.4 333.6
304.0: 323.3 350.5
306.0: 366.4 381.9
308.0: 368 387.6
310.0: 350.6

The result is 5.3 mm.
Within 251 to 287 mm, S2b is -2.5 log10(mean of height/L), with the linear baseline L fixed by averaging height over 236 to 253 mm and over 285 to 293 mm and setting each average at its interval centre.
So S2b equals 0.172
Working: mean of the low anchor 201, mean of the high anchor 336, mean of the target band 234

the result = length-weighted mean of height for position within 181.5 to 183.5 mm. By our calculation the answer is 357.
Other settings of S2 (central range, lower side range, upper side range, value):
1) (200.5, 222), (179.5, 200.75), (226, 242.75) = 8.33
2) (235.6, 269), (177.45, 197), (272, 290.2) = 9.94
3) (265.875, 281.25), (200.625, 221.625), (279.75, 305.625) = 3.33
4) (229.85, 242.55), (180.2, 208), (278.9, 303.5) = 7.01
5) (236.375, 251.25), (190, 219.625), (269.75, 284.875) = 2.01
